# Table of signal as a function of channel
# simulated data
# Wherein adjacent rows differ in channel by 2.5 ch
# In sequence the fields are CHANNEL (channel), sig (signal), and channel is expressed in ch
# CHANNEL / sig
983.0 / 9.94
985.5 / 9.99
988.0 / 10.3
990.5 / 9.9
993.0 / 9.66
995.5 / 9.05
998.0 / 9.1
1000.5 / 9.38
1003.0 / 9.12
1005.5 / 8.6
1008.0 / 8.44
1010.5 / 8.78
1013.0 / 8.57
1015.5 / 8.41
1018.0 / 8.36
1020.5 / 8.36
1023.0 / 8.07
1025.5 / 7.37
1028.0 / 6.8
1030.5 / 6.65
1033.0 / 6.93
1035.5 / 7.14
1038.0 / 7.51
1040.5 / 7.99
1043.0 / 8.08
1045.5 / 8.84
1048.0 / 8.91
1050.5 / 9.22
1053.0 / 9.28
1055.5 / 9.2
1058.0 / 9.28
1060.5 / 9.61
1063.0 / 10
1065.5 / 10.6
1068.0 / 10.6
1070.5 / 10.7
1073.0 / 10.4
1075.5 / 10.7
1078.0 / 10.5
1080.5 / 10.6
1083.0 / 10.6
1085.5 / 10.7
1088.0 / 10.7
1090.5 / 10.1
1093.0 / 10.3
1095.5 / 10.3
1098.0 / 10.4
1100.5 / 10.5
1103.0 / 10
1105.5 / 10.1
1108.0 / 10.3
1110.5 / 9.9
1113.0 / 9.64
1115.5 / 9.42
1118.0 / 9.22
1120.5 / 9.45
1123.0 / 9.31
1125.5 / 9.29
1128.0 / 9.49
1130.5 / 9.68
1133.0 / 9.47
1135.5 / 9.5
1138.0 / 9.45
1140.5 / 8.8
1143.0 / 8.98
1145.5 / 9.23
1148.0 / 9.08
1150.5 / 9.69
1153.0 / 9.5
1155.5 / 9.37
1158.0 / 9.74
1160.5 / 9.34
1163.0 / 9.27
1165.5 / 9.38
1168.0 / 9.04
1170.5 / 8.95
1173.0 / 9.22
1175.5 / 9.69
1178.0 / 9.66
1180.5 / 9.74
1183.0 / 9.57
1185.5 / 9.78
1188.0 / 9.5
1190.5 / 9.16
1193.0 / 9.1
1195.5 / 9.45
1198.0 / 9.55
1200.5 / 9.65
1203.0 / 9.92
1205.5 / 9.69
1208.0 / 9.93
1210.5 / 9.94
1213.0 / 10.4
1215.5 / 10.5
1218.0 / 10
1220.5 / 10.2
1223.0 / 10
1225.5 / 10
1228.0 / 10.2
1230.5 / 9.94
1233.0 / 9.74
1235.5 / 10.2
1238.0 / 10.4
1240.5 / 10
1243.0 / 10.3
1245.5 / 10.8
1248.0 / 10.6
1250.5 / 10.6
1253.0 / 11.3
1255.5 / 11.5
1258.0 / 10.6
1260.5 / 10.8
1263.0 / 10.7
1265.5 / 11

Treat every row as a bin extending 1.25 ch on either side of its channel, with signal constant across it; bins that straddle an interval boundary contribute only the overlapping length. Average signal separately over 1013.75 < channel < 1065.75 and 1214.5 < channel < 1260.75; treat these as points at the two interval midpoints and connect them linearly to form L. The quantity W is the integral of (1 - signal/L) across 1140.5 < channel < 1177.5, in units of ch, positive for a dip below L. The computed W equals 1.1 ch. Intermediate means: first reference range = 8.37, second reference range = 10.4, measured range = 9.31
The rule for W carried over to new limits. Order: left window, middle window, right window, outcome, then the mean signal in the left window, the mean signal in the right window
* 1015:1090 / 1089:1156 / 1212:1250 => -0.9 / 9.09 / 10.2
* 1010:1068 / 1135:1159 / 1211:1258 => 0.5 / 8.48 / 10.4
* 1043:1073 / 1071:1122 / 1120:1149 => -3.9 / 9.62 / 9.31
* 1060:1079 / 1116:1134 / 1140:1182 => 0.6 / 10.4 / 9.35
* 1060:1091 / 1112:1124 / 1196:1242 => 1.1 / 10.5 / 10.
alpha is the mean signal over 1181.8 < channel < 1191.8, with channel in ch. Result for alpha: 9.5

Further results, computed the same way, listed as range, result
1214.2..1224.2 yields 10.2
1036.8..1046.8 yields 8.11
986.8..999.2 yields 9.6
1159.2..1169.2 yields 9.26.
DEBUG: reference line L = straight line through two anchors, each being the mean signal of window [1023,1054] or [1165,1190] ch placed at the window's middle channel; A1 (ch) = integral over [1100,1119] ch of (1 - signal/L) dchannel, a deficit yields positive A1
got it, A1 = -2.6 ch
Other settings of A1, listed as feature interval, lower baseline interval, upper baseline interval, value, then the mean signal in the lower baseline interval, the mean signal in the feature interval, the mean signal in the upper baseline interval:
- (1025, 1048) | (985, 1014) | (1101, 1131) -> 4.44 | 9.23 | 7.56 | 9.67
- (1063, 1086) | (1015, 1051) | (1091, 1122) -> -3.86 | 7.87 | 10.6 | 9.96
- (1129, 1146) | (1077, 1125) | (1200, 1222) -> 1.29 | 10.1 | 9.31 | 10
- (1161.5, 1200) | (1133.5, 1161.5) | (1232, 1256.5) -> 1.35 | 9.34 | 9.41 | 10.5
